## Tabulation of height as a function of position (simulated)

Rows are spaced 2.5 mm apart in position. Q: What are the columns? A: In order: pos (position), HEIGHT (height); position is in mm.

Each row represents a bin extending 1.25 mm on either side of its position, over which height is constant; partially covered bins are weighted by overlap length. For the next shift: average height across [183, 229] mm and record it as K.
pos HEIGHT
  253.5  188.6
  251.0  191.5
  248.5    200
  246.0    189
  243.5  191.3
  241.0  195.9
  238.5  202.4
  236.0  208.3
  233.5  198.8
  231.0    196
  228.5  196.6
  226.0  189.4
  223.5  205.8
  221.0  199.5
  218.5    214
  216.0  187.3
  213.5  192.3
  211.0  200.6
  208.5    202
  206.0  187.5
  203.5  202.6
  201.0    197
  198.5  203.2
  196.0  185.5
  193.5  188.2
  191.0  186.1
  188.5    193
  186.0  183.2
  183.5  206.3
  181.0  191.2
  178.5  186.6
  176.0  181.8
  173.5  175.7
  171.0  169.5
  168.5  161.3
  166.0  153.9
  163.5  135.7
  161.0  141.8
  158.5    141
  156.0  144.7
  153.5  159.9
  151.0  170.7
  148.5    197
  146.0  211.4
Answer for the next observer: 196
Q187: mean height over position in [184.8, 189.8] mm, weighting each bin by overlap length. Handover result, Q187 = 188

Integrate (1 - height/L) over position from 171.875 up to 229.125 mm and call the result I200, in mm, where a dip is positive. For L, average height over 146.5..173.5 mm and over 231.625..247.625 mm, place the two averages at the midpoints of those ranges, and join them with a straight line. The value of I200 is -4.7 mm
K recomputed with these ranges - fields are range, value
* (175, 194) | 190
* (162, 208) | 183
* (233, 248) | 198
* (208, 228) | 199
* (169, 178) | 175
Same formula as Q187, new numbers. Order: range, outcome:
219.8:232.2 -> 197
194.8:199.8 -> 194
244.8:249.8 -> 195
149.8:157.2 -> 158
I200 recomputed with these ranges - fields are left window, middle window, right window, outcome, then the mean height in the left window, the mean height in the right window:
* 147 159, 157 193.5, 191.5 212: 1.4 mm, 165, 195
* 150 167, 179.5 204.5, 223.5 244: -3.3 mm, 149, 198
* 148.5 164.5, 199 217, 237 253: -1.9 mm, 153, 195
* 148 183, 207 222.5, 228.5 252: -1.1 mm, 165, 197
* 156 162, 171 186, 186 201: -1.5 mm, 142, 191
